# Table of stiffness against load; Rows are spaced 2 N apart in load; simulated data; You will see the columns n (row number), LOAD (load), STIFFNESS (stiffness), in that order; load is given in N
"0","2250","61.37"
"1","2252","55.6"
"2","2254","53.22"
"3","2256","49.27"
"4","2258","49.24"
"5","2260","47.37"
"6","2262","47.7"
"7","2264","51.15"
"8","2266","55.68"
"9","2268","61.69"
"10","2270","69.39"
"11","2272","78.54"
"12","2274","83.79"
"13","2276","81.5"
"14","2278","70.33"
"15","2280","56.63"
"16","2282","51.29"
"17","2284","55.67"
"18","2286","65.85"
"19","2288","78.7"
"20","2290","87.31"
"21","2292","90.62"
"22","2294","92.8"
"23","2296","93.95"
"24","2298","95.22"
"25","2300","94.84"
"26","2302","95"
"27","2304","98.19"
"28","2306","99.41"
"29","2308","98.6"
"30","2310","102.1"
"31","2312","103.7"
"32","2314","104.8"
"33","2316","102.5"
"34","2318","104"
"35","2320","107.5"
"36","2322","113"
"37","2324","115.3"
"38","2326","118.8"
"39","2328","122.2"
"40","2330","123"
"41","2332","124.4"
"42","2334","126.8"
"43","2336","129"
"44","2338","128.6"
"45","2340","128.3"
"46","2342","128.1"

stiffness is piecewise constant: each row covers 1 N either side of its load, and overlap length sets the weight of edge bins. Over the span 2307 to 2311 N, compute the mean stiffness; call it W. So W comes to 100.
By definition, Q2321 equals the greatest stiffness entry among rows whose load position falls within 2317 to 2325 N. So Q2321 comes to 115.3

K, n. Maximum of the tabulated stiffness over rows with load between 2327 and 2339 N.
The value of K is 129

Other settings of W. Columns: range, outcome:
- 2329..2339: 126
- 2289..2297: 91.2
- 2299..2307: 96.9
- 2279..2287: 57.4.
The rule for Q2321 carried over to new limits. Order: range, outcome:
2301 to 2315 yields 104.8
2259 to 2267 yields 55.68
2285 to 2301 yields 95.22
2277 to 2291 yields 87.31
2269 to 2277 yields 83.79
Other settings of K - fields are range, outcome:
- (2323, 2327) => 118.8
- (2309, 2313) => 103.7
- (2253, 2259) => 53.22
